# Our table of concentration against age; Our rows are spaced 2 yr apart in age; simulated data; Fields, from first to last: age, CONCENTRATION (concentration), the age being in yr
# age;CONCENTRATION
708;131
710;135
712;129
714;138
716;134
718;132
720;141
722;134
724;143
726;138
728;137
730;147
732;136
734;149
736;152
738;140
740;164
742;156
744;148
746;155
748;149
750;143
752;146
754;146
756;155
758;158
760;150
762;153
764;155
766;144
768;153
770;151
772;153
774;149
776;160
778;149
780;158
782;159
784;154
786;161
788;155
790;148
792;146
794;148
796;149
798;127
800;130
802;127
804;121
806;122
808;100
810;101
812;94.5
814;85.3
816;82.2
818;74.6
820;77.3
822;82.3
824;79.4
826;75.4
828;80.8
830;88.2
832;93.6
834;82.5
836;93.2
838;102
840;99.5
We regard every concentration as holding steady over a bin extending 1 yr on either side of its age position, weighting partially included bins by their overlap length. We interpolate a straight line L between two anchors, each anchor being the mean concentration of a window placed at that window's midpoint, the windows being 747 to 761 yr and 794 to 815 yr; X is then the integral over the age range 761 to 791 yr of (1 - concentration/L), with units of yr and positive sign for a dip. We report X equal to -4.1 yr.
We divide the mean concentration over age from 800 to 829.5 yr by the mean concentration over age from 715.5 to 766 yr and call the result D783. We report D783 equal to 0.6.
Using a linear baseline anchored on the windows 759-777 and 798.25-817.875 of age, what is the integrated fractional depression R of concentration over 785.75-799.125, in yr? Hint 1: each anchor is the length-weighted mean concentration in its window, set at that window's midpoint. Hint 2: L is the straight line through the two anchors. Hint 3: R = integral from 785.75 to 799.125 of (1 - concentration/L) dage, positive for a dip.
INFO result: -2.4 yr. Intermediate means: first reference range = 152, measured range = 147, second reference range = 106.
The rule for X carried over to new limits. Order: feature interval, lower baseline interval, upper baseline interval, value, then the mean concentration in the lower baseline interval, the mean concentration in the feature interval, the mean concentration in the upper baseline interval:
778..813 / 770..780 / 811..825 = -4.7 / 153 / 136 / 82.2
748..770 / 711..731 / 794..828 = -5.0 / 137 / 150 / 102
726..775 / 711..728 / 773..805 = -3.0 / 136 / 149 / 146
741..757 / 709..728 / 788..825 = -2.8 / 136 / 150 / 112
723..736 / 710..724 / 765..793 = -0.3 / 135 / 142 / 153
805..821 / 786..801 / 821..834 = 2.6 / 144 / 92.1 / 83.2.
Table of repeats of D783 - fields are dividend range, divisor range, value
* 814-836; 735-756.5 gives 0.55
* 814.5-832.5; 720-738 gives 0.57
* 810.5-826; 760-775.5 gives 0.54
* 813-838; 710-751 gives 0.58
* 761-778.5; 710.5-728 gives 1.12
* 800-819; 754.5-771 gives 0.67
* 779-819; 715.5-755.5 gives 0.88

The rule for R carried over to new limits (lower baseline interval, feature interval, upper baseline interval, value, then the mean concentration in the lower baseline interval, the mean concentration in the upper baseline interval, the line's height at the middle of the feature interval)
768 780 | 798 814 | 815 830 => -1.2 yr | 153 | 79.5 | 104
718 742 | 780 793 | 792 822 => -3.8 yr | 144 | 110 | 119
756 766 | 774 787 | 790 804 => -1.1 yr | 153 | 137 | 145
